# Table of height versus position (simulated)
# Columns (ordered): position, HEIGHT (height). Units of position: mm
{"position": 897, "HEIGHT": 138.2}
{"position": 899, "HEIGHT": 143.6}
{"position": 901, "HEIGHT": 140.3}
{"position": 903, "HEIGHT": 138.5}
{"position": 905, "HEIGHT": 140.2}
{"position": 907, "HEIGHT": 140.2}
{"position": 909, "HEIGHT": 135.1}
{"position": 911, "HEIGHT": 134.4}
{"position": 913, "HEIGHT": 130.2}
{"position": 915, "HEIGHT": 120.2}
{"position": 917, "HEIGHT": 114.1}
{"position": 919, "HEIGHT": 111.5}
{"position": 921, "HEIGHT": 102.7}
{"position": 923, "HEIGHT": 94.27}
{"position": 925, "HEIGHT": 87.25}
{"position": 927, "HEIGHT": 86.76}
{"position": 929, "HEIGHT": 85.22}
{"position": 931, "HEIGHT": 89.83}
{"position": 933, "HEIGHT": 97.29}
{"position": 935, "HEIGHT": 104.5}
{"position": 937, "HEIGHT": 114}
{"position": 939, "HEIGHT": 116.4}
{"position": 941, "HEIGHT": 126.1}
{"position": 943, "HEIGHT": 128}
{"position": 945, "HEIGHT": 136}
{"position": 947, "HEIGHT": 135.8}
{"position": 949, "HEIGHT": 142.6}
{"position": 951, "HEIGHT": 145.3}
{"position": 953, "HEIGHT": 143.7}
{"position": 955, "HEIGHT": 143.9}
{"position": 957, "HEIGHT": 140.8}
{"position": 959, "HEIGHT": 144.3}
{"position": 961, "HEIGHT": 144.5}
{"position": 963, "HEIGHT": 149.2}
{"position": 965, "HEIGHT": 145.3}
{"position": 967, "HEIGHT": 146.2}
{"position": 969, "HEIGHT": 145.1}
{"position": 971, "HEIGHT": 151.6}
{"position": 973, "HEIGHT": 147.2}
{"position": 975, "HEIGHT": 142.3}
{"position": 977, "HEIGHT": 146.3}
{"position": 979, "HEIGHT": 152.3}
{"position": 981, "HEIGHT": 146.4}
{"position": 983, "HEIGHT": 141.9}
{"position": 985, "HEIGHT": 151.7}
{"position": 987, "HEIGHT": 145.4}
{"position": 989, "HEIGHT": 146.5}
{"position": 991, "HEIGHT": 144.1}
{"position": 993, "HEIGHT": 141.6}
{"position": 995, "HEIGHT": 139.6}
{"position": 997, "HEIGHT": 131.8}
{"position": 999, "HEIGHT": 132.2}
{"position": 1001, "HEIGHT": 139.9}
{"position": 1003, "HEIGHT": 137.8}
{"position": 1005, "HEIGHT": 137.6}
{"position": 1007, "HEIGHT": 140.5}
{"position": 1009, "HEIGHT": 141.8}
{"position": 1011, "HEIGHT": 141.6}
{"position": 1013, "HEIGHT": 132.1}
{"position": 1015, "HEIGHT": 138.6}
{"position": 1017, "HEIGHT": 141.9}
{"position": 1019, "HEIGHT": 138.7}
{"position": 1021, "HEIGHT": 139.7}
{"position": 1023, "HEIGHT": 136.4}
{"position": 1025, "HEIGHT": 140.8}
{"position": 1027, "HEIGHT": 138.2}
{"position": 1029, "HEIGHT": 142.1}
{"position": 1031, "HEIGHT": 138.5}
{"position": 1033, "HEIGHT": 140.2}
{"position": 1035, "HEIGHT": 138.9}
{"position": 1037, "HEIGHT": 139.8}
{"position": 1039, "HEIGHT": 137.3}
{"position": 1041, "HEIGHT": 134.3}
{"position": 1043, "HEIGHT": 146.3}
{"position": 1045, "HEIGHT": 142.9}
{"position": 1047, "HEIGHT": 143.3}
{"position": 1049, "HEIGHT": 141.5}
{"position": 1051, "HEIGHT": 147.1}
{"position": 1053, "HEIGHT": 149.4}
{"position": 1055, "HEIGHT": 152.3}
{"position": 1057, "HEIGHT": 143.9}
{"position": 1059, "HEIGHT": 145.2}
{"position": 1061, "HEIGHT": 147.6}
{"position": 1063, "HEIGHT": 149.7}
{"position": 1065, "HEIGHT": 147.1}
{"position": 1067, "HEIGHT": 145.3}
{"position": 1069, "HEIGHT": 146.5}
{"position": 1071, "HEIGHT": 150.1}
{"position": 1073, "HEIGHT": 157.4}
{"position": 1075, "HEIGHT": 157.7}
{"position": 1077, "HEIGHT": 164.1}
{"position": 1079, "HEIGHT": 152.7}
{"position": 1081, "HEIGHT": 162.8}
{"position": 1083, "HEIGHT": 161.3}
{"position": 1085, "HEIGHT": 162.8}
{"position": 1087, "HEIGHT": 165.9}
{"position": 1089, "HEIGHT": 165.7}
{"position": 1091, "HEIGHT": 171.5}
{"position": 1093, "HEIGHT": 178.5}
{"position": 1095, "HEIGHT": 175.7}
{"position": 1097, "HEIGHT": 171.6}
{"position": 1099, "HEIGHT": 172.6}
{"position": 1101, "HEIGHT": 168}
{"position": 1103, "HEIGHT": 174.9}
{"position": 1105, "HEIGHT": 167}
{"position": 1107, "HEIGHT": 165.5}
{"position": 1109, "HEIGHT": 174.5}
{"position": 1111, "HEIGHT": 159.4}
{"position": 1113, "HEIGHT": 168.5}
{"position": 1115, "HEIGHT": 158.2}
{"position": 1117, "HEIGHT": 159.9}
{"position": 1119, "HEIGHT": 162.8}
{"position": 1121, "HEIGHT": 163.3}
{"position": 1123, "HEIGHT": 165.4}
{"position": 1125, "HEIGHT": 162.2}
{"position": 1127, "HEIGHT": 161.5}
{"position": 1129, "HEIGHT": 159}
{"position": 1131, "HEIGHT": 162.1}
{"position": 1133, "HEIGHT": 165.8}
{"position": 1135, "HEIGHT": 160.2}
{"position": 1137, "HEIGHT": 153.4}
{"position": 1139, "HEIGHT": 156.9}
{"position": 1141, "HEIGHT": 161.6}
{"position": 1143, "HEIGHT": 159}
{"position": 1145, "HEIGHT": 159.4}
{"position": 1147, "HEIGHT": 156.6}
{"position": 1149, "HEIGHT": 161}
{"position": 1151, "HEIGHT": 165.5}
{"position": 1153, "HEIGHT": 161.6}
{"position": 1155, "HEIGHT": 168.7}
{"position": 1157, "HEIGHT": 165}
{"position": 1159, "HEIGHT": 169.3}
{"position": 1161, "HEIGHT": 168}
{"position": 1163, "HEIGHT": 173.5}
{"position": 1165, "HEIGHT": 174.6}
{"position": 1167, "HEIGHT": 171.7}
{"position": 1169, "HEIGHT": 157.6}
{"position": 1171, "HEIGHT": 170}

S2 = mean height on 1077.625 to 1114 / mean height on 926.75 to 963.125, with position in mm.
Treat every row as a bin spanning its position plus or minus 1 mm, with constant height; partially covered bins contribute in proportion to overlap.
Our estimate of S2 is 1.34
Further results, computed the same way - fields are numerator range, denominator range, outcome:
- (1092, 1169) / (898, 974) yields 1.30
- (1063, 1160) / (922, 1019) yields 1.22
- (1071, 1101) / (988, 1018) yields 1.19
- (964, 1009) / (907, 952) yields 1.24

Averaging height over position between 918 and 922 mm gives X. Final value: 107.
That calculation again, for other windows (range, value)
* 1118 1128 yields 163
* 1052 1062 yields 148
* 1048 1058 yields 147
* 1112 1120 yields 162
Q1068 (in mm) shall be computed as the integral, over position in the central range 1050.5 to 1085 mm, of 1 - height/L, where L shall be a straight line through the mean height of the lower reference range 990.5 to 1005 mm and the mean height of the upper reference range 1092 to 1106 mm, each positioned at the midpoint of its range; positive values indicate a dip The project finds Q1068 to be 2.1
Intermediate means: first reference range 138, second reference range 173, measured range 152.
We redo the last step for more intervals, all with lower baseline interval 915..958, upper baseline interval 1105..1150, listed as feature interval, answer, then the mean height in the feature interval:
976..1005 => -3.0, 143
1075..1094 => -1.6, 165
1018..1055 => -0.2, 141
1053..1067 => -0.2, 148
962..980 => -3.3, 147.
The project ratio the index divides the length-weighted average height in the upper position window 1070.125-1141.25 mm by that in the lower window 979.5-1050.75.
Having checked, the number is 1.2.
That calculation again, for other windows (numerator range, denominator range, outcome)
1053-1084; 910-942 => 1.42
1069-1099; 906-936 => 1.50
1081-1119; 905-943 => 1.50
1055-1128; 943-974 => 1.12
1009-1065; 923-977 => 1.11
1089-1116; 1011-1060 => 1.20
